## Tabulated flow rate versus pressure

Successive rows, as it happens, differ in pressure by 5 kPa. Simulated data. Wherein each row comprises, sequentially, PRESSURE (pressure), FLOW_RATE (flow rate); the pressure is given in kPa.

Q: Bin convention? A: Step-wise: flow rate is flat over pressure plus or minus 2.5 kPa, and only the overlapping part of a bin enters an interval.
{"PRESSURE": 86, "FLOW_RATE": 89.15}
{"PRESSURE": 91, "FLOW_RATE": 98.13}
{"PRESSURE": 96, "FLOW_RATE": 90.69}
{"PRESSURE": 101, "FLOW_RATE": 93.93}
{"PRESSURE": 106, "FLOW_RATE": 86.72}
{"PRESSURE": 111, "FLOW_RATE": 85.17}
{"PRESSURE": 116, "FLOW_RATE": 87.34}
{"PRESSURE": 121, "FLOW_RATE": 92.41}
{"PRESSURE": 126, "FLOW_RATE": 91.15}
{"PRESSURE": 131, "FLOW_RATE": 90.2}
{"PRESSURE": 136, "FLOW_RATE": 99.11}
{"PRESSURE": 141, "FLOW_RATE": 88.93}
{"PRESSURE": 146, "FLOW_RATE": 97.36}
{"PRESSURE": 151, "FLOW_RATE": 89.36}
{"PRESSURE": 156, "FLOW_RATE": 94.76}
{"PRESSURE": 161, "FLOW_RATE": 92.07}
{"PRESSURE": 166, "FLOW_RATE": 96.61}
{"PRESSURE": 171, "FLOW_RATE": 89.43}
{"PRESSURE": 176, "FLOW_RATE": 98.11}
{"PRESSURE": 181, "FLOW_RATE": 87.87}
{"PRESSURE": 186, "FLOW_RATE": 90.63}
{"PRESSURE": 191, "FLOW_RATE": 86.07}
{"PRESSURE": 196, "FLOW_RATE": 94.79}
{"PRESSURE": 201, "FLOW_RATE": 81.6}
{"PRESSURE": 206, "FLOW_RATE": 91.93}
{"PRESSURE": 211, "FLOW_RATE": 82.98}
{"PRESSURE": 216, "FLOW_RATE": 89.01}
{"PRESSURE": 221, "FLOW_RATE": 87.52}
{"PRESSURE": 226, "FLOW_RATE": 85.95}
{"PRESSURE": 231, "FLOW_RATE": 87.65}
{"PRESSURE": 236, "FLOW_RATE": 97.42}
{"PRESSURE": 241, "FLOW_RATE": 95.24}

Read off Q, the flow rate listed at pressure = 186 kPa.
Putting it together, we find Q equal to 90.63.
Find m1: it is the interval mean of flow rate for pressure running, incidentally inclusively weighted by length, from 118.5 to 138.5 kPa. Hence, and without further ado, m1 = 93.2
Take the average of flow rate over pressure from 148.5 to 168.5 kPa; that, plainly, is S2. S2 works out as 93.2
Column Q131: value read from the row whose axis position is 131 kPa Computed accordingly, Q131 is 90.2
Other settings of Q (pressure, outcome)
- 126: 91.15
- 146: 97.36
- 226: 85.95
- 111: 85.17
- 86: 89.15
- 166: 96.61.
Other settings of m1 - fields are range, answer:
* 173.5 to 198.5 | 91.5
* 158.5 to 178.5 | 94.1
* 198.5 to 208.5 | 86.8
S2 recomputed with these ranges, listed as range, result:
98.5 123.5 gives 89.1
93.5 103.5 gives 92.3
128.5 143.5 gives 92.7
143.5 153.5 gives 93.4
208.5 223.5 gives 86.5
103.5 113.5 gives 85.9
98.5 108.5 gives 90.3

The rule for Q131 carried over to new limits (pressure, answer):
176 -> 98.11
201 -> 81.6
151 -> 89.36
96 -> 90.69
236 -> 97.42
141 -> 88.93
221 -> 87.52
